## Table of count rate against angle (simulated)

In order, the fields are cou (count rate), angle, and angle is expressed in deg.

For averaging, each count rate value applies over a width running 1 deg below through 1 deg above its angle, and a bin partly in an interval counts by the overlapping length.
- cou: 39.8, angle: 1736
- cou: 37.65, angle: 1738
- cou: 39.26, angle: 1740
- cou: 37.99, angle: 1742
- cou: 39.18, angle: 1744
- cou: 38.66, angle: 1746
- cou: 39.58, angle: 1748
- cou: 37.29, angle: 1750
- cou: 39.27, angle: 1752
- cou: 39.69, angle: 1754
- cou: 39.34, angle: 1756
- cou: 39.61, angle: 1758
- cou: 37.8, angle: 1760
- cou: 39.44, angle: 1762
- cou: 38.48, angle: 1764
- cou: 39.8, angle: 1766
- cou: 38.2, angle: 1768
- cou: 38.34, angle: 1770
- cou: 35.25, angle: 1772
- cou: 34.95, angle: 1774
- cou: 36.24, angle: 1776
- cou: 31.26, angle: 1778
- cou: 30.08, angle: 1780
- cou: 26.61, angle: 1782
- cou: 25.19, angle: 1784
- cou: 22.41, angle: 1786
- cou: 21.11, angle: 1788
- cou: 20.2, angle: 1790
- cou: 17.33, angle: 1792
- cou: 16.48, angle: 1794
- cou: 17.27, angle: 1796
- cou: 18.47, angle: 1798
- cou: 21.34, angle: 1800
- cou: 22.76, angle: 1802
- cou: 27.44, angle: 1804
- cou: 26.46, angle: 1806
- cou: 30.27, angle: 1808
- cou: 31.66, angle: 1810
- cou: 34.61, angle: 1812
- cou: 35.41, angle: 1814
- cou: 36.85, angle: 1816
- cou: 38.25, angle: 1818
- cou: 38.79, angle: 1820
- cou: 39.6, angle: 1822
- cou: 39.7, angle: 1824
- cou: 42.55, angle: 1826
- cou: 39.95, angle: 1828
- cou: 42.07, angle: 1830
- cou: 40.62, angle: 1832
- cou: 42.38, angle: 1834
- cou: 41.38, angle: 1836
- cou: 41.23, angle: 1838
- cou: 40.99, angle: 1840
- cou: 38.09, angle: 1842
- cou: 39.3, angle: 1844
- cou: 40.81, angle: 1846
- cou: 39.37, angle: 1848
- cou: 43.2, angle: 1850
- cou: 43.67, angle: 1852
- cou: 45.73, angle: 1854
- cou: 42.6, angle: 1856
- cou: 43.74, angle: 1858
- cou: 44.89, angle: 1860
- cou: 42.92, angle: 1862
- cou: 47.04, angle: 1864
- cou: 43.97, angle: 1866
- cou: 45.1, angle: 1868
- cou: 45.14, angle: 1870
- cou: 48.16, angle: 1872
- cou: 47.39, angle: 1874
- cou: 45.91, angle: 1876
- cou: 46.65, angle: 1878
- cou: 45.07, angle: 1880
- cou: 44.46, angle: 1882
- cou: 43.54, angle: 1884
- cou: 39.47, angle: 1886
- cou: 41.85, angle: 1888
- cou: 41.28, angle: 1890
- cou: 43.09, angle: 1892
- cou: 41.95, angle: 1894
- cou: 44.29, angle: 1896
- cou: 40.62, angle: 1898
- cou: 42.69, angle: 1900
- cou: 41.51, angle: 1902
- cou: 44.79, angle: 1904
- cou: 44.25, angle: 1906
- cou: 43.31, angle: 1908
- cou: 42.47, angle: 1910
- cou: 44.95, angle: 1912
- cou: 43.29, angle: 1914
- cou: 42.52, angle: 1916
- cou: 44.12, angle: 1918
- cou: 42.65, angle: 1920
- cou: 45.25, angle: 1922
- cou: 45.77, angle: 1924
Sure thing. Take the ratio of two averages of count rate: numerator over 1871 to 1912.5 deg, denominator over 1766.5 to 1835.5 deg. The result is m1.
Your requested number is 1.39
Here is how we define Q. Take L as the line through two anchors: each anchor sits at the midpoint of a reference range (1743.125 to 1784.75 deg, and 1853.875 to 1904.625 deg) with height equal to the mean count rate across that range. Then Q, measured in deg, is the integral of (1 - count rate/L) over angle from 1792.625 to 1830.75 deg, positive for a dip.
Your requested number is 8.0 deg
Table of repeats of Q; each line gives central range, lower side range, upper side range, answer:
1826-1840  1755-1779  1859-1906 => -0.06 deg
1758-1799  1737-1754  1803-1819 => 7.31 deg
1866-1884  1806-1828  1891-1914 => -2.11 deg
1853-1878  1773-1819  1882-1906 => -4.81 deg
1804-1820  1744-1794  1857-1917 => 1.68 deg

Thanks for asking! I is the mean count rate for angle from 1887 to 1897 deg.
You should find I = 42.5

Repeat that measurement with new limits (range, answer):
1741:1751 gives 38.5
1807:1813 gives 32.2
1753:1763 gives 39.2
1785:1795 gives 19.5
